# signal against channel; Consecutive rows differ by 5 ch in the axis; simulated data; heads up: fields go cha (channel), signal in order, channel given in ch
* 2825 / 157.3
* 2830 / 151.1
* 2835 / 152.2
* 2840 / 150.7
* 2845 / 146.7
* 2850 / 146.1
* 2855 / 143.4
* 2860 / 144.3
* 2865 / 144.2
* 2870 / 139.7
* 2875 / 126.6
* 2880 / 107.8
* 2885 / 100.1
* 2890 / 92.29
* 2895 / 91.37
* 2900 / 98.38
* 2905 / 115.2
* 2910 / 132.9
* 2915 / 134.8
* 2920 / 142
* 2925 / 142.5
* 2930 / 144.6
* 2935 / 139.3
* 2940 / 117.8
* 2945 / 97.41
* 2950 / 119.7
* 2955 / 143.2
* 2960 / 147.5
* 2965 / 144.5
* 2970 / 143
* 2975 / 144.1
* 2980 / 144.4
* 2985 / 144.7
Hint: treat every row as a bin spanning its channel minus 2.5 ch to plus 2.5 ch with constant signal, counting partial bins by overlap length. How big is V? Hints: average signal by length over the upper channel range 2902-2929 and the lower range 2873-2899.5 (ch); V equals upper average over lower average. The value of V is 1.3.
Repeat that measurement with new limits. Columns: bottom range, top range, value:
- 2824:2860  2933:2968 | 0.87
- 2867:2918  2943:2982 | 1.19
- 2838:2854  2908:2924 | 0.93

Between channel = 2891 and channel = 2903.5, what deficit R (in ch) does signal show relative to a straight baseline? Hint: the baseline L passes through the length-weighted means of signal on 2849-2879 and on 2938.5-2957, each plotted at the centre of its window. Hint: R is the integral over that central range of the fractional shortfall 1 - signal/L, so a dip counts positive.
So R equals 3.3 ch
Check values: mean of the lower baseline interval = 139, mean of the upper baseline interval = 119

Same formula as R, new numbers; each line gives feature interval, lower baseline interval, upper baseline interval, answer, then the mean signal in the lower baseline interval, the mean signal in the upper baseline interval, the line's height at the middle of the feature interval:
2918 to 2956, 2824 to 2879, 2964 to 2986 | 3.68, 144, 144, 144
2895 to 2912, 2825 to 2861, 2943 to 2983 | 3.68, 149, 136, 142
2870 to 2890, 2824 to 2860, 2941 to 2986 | 4.45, 149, 136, 145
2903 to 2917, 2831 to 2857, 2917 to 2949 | 0.72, 148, 130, 135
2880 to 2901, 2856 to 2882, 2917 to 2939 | 6.06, 134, 140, 136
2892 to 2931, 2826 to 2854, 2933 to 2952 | 0.87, 149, 118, 128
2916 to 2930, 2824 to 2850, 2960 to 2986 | 0.47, 151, 144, 147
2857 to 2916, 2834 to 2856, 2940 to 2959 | 8.11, 148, 122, 138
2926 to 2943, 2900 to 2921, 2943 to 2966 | -0.67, 127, 130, 129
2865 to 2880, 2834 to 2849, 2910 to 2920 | 1.36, 149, 136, 144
